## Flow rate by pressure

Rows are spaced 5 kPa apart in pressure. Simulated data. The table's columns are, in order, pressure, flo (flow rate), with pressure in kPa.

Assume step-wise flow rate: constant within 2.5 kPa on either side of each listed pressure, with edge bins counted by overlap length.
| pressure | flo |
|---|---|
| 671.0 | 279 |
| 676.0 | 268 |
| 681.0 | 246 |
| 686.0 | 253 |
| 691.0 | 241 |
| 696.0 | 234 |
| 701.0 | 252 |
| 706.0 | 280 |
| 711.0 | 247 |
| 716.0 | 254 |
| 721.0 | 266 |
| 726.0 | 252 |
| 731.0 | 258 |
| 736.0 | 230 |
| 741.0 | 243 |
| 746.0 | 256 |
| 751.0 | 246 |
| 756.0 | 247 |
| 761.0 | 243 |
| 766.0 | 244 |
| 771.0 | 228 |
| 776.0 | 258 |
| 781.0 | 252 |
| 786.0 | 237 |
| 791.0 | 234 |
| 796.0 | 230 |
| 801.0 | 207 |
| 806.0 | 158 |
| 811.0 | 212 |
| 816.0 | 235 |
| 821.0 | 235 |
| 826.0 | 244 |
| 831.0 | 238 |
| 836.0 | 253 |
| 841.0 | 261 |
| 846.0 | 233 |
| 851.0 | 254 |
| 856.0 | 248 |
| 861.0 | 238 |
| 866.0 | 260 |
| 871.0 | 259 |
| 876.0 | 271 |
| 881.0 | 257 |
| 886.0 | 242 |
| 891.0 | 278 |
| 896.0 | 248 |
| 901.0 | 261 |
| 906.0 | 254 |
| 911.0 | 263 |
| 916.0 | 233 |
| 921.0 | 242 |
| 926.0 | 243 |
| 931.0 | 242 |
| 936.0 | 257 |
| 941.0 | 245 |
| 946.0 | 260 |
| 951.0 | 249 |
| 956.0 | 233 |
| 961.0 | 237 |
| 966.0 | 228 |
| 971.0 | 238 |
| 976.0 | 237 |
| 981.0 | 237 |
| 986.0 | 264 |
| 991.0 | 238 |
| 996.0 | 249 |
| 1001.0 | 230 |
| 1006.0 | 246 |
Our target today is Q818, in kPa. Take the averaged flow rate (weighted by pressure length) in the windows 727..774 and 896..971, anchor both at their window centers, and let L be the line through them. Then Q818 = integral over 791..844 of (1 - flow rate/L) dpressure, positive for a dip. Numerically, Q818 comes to 3.74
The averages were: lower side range 244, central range 228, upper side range 246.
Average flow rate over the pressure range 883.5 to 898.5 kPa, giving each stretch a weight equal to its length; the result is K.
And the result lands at 256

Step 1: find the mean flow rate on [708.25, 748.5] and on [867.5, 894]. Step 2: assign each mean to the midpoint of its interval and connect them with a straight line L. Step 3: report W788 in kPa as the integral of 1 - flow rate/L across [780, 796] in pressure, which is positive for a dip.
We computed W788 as 1.05 kPa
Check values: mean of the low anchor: 251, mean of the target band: 238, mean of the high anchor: 261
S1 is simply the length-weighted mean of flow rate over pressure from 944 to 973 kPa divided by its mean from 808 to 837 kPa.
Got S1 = 1.03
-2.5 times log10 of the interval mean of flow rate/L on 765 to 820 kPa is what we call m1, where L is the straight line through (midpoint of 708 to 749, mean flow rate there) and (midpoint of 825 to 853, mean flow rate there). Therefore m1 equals 0.10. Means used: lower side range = 251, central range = 227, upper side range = 247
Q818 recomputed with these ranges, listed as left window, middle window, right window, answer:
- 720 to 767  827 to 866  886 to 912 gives 1.23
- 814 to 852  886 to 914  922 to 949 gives -1.29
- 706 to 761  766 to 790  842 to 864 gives 0.53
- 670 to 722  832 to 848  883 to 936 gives 0.25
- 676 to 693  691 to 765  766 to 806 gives -2.56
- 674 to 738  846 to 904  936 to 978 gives -2.29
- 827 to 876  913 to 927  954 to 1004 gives 0.26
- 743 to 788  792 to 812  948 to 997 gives 3.39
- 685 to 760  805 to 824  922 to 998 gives 2.51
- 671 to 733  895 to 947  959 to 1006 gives -1.31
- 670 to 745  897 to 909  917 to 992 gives -0.55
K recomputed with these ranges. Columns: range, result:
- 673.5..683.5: 257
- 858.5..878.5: 257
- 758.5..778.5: 243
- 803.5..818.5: 202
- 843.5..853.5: 244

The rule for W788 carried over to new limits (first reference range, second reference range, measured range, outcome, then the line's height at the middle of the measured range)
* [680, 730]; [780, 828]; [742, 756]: -0.6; 240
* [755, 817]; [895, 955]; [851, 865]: -0.4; 240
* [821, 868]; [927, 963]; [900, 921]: -0.4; 246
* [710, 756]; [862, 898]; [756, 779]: 0.8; 252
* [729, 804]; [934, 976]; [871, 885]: -1.1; 242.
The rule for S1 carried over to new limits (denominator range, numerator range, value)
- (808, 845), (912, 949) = 1.04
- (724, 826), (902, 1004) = 1.04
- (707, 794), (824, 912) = 1.02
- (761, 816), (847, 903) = 1.12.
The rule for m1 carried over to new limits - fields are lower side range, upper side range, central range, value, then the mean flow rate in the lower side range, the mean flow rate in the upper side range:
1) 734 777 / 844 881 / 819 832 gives 0.045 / 244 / 252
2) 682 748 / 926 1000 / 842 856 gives 0.004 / 251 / 244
